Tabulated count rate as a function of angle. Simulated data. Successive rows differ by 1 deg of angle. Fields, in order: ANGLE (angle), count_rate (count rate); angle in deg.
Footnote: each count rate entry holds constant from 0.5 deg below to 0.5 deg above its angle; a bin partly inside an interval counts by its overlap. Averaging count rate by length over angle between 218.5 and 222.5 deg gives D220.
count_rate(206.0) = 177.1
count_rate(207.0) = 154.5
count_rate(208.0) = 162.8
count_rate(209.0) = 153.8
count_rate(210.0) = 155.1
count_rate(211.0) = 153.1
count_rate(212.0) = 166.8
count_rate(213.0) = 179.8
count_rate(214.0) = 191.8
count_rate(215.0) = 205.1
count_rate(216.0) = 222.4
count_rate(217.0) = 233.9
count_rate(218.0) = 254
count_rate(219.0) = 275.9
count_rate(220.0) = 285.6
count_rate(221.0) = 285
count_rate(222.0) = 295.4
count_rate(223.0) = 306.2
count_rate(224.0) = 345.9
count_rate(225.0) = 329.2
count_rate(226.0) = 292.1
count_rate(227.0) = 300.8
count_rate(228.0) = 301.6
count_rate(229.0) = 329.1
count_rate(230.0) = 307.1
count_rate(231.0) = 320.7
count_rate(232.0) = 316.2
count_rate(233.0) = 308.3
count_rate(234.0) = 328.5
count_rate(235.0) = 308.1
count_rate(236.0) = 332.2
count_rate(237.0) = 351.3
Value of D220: 285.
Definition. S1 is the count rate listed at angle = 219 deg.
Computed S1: 275.9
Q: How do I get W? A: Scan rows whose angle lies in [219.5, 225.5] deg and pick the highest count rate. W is 345.9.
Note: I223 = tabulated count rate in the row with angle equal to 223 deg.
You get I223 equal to 306.2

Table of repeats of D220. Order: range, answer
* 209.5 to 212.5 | 158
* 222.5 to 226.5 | 318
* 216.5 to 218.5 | 244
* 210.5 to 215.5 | 179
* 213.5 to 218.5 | 221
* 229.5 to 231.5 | 314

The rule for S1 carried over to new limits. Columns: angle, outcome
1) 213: 179.8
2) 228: 301.6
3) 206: 177.1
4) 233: 308.3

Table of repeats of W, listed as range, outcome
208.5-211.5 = 155.1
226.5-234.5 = 329.1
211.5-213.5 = 179.8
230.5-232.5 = 320.7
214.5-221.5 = 285.6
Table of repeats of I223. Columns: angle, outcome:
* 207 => 154.5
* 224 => 345.9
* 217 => 233.9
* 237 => 351.3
